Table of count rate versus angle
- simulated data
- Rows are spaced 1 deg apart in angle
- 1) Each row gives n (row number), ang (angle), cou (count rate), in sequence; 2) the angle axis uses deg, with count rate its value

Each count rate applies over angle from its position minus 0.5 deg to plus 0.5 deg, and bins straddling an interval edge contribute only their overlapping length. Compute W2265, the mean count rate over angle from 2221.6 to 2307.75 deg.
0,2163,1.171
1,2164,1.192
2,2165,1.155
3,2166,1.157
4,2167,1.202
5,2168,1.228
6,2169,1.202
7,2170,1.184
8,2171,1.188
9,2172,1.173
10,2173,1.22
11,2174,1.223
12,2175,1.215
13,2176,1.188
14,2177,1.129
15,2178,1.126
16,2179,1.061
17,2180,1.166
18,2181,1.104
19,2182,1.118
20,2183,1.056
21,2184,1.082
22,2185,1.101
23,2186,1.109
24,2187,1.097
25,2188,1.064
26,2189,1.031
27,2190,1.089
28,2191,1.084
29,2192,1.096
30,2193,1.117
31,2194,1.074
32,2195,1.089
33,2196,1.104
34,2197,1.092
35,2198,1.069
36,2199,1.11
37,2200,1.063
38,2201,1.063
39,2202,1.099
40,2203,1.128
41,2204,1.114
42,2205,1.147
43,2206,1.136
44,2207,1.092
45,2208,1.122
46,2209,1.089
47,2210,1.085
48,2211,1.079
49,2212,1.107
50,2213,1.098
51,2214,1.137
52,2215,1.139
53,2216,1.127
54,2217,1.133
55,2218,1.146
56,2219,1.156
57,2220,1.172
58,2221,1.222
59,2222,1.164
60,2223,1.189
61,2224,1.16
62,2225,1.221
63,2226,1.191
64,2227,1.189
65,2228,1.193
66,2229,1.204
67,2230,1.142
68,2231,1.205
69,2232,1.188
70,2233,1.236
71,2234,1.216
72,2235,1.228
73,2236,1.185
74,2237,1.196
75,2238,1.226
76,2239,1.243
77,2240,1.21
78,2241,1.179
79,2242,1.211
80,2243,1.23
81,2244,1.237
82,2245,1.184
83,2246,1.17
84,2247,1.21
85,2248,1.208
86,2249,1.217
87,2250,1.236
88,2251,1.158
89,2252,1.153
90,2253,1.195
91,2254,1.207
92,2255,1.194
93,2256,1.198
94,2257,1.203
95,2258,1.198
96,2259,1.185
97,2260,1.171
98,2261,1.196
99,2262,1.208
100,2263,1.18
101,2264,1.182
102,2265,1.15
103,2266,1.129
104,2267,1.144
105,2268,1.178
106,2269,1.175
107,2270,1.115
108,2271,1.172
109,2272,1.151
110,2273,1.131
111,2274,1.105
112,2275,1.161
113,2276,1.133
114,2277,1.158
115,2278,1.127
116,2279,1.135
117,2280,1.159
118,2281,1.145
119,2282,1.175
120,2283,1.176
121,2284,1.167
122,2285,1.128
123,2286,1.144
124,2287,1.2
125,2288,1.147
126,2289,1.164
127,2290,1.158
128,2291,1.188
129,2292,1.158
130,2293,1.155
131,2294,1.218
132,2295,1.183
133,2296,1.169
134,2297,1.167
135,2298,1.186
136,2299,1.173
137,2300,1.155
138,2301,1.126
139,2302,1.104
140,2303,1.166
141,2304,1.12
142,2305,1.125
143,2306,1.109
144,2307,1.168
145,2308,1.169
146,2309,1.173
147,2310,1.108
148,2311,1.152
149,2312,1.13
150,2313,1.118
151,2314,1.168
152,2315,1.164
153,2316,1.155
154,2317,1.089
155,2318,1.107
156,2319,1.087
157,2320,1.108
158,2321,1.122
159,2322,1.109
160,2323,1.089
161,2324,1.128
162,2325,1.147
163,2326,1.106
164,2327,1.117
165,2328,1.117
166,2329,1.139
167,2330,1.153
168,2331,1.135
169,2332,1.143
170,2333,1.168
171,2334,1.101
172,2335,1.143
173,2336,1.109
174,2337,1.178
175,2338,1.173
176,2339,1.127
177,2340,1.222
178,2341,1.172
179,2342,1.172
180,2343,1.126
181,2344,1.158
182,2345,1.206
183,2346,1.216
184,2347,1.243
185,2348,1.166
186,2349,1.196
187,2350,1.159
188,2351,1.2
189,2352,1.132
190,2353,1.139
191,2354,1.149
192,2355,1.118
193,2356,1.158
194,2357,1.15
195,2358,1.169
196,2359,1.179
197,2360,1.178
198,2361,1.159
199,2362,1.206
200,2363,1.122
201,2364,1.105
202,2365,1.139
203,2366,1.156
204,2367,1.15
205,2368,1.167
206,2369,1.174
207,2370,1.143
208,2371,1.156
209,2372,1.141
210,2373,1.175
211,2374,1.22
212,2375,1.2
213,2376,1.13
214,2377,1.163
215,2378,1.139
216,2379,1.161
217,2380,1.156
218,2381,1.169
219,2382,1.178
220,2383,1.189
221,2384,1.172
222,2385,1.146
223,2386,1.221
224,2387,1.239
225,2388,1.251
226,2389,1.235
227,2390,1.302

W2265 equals 1.18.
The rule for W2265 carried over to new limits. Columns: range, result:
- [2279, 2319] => 1.15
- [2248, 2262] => 1.19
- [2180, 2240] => 1.14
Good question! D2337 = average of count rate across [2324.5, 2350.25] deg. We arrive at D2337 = 1.16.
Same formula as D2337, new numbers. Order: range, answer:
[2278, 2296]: 1.16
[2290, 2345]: 1.14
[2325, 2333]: 1.13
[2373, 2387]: 1.18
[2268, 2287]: 1.15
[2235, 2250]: 1.21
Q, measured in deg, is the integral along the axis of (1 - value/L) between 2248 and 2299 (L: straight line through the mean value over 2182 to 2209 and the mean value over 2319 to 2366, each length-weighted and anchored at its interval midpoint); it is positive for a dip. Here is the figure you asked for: -2.06 deg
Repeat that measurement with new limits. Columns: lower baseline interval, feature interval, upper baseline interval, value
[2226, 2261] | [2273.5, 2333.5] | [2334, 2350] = 1.9 deg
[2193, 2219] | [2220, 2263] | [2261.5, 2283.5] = -2.5 deg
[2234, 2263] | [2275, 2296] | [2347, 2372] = 0.5 deg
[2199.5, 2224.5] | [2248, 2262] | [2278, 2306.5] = -0.6 deg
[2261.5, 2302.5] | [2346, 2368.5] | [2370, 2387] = 0.1 deg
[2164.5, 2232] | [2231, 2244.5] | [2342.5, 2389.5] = -0.8 deg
